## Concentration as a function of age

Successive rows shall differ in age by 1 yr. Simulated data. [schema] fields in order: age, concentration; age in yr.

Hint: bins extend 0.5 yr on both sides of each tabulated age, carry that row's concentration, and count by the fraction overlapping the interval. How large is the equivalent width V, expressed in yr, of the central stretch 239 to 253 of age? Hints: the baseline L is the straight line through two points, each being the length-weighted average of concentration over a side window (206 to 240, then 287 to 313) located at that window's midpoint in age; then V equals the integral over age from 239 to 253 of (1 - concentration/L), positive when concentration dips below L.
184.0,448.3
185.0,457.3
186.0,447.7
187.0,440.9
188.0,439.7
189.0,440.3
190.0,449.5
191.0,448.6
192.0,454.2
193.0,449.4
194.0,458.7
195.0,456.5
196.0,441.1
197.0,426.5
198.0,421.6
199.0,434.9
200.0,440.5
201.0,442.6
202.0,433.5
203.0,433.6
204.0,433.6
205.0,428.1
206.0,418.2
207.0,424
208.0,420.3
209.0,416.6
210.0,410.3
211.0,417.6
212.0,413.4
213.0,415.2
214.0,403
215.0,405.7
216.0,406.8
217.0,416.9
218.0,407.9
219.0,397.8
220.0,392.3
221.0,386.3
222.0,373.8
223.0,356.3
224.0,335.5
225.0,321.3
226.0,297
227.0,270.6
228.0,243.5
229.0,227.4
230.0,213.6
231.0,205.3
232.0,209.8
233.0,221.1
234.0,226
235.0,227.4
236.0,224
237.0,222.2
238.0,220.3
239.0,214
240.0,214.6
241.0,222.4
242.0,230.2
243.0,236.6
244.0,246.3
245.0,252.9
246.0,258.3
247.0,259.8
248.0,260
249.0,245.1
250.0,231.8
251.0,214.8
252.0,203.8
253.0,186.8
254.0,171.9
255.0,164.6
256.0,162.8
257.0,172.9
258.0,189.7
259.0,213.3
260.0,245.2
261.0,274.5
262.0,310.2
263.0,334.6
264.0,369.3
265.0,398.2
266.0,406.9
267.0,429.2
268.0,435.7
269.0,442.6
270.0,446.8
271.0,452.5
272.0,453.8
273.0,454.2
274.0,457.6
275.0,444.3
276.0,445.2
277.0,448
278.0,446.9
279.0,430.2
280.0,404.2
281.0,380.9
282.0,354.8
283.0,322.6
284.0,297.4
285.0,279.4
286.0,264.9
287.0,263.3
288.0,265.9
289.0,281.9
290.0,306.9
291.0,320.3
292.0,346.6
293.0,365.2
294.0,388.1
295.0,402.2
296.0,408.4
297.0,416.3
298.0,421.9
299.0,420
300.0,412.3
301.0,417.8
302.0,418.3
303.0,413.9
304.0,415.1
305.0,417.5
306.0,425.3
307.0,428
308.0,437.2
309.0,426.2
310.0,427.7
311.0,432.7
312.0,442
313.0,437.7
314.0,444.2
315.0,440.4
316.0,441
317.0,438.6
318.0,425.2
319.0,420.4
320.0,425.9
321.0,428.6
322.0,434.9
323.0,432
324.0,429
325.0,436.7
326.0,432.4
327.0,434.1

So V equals 4.5 yr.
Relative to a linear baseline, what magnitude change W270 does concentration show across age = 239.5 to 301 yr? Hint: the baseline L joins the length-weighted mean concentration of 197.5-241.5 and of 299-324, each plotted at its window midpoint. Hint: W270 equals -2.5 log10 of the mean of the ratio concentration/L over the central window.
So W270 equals 0.203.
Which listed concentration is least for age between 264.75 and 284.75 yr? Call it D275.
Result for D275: 297.4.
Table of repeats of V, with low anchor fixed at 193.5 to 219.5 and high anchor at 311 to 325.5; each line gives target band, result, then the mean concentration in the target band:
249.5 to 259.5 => 5.5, 191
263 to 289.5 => 2.7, 387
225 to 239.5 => 6.6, 233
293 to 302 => 0.5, 409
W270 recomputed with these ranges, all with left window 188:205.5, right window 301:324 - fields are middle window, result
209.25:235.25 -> 0.30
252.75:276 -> 0.28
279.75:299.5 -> 0.24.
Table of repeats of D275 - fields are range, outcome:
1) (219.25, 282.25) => 162.8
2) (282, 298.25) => 263.3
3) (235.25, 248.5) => 214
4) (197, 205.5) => 421.6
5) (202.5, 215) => 403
